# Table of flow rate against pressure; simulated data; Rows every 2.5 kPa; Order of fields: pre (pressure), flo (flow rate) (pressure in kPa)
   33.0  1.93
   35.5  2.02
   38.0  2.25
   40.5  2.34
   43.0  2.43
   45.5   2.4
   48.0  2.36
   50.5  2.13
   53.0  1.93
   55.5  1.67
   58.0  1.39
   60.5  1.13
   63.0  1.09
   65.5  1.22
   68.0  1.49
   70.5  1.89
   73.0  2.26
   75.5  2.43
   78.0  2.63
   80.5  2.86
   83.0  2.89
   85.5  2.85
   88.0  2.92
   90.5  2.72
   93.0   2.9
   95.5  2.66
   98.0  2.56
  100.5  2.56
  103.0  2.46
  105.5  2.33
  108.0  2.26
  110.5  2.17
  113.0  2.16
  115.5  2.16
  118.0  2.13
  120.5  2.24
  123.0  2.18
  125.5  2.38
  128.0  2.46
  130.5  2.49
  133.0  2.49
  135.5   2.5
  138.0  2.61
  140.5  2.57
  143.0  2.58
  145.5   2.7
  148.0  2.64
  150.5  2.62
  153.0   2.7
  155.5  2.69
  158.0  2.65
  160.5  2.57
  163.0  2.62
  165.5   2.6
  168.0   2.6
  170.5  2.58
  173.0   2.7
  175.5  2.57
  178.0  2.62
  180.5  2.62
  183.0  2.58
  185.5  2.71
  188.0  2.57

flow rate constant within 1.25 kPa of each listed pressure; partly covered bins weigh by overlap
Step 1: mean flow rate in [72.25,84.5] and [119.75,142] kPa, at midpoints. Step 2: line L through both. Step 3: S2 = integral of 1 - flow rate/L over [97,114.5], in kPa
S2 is 1.3 kPa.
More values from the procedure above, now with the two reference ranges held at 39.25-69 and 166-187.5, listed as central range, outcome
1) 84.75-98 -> -4.76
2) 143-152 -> -0.82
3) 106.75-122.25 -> 0.12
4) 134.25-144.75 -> -0.89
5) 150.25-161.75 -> -0.78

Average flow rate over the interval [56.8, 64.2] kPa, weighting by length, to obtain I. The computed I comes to 1.2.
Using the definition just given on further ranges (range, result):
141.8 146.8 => 2.64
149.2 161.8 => 2.65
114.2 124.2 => 2.18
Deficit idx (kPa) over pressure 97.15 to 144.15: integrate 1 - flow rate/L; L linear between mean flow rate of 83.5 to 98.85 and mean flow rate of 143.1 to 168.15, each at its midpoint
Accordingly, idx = 5.8 kPa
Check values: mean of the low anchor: 2.78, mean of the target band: 2.38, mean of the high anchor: 2.64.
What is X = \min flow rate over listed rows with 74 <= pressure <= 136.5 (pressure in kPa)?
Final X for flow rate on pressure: 2.13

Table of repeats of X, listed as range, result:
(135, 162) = 2.5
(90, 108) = 2.26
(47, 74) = 1.09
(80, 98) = 2.56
